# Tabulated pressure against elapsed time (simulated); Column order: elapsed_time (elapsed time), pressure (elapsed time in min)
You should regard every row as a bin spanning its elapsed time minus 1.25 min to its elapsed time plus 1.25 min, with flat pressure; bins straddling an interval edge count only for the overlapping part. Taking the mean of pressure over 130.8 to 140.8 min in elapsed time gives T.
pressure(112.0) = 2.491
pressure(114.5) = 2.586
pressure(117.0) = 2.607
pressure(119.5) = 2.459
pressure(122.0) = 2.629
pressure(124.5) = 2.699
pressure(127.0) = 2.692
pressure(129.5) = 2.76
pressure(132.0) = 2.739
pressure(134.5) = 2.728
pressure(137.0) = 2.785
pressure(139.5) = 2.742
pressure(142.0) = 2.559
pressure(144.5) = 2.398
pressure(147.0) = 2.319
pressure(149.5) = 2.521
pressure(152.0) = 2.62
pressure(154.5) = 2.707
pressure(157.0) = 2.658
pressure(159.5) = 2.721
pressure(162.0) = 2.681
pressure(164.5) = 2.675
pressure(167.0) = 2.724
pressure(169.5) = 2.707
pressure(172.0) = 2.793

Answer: 2.75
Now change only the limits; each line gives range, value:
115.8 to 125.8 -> 2.6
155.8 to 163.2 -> 2.69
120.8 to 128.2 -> 2.67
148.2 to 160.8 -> 2.64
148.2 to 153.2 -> 2.57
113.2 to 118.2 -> 2.6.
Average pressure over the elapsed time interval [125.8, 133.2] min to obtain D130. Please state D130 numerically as 2.73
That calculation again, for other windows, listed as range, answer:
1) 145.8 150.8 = 2.42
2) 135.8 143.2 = 2.7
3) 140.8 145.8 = 2.48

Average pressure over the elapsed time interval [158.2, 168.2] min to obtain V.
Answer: 2.7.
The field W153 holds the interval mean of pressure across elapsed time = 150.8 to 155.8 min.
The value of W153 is 2.66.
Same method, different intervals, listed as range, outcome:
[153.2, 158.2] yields 2.68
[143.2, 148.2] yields 2.36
